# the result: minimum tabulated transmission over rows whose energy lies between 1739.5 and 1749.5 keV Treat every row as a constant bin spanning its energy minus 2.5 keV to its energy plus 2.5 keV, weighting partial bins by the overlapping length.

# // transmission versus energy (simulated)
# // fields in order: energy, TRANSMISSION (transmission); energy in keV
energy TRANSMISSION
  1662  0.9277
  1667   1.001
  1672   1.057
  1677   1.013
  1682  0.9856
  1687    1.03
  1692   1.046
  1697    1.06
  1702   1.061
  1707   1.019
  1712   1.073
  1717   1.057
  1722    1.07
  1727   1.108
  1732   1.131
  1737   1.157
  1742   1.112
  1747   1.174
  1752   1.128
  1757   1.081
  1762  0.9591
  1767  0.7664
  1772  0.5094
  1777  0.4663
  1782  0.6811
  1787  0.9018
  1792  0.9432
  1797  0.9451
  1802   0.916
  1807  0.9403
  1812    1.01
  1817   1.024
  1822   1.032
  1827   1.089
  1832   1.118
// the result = 1.112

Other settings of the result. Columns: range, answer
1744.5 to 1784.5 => 0.4663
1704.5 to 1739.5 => 1.019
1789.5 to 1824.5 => 0.916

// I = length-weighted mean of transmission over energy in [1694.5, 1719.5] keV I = 1.05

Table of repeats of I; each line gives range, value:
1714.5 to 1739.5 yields 1.1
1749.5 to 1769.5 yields 0.984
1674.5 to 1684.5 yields 0.999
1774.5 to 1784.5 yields 0.574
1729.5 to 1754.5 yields 1.14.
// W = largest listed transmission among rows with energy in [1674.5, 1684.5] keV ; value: 1.013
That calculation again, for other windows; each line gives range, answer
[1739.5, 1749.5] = 1.174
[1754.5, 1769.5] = 1.081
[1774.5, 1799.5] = 0.9451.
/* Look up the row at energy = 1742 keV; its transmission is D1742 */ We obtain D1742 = 1.112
